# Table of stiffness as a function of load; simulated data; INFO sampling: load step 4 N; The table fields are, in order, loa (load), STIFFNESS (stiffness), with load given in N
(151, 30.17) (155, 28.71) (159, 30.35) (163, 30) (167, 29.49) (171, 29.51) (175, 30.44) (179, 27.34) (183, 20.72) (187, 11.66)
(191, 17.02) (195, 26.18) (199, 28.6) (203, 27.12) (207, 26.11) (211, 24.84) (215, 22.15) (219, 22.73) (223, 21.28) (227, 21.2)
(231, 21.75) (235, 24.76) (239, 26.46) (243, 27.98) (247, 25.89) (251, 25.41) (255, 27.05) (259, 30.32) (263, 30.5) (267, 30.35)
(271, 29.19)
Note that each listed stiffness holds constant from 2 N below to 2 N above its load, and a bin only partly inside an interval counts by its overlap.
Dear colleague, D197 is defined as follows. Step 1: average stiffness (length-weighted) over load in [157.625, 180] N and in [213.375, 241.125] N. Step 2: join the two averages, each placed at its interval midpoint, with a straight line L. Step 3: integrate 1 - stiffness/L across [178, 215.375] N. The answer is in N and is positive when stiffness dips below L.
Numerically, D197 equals 4.5 N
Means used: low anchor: 29.6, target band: 23.1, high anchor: 22.9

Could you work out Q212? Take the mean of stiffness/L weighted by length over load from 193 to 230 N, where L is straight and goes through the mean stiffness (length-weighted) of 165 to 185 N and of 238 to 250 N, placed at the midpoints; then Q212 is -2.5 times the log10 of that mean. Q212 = 0.11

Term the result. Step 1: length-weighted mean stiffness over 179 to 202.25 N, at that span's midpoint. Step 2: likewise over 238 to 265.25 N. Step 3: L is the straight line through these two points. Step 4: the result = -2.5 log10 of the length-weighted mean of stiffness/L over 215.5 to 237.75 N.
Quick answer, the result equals 0.13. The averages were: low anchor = 21.7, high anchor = 27.7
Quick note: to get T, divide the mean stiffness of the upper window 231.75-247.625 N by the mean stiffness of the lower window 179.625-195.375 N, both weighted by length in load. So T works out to 1.4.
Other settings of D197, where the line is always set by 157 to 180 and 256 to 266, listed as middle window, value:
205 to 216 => 1.9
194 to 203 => 0.7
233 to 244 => 1.4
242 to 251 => 1.1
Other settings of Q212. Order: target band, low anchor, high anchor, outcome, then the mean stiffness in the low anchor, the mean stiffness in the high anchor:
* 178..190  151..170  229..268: 0.46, 29.7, 27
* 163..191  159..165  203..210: 0.17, 30.1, 26.2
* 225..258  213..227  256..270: 0.03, 21.9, 30.1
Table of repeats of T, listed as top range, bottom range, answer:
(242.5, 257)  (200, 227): 1.10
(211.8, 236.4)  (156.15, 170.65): 0.75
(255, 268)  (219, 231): 1.39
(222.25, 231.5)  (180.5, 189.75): 1.27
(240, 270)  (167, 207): 1.14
